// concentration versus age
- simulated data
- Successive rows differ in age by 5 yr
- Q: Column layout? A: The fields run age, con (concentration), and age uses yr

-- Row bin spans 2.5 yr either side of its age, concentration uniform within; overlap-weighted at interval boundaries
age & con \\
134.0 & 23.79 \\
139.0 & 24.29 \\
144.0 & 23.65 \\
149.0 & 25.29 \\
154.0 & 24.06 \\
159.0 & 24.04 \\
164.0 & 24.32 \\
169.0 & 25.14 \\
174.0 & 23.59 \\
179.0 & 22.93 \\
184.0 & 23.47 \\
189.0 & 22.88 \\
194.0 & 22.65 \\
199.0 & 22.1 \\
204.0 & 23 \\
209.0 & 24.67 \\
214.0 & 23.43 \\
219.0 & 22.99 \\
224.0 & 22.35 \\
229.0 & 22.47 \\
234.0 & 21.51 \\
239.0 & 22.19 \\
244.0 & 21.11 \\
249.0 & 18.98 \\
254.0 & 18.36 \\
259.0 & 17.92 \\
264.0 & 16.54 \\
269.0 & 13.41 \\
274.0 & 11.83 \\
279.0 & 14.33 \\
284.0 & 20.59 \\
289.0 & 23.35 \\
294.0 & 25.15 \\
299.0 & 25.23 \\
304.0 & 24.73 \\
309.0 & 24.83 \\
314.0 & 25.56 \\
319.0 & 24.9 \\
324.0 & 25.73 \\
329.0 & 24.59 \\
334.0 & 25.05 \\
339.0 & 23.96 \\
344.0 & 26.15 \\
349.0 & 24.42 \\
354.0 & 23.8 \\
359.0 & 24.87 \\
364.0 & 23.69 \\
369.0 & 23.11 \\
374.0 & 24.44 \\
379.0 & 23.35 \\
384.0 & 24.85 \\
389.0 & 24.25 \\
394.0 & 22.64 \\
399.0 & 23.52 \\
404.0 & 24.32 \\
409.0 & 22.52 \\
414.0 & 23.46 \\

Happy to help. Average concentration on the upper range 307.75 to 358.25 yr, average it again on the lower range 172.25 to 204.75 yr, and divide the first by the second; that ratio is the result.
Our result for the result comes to 1.1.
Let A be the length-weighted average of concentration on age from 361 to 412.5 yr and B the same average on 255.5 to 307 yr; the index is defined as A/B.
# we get 1.22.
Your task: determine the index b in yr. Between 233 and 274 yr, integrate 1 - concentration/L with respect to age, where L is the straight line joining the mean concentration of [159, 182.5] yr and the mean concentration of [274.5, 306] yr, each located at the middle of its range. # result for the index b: 7.5 yr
